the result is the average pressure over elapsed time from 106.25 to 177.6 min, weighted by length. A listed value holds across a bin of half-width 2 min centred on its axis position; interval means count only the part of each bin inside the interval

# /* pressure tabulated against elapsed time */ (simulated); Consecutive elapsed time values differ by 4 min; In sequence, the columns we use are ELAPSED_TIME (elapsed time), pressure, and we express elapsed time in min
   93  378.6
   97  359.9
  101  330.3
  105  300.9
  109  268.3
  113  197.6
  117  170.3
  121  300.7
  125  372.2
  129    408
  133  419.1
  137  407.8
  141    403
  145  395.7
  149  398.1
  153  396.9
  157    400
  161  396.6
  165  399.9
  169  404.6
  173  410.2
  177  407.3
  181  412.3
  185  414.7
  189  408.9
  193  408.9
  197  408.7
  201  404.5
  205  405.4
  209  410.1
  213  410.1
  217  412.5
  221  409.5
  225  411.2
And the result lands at 363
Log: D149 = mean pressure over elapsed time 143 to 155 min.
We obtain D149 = 397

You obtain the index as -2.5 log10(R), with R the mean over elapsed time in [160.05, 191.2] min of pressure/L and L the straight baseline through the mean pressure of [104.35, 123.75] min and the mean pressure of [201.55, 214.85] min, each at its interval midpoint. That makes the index -0.16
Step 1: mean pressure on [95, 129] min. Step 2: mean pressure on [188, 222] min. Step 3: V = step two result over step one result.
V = 1.4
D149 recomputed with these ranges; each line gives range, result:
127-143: 409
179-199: 411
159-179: 404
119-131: 360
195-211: 407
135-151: 401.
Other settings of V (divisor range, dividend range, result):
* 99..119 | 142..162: 1.57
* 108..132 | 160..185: 1.39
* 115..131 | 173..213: 1.31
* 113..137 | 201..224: 1.24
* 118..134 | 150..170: 1.11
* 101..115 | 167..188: 1.54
